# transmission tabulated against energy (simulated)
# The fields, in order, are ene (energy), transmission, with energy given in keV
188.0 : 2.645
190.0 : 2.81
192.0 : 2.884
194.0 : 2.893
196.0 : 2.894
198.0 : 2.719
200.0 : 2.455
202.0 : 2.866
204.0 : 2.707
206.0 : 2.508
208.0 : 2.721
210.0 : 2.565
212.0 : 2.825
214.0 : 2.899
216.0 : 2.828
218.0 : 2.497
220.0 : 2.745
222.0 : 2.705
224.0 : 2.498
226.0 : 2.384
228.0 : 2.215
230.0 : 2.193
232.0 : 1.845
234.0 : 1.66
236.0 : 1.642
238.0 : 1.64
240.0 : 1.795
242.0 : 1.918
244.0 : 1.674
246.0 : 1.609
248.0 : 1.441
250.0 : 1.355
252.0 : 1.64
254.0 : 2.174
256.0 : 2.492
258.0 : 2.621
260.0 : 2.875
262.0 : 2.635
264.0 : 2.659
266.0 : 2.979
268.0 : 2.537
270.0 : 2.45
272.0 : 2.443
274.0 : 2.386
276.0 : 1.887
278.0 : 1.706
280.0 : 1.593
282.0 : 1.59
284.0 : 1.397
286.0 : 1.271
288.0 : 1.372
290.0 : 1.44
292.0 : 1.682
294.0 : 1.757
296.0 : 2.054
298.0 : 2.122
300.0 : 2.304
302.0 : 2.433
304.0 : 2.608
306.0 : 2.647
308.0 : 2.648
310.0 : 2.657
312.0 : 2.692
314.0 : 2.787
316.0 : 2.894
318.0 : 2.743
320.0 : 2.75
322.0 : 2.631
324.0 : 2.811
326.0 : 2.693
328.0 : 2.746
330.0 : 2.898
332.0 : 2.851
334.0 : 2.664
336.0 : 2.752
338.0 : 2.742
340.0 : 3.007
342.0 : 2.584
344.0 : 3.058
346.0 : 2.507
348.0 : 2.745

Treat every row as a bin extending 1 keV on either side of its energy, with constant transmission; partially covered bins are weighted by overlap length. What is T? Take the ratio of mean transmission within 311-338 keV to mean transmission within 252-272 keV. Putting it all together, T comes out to 1.08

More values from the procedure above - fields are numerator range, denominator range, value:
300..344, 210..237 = 1.14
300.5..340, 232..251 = 1.65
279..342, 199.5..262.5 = 1.04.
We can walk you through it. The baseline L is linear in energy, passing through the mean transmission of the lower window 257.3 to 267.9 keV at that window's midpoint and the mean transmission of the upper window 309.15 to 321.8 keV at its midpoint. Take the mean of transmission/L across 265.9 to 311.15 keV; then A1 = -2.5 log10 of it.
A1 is 0.31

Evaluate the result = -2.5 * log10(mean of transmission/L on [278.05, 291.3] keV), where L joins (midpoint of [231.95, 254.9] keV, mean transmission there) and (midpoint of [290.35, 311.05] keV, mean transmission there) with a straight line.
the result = 0.390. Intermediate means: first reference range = 1.69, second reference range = 2.27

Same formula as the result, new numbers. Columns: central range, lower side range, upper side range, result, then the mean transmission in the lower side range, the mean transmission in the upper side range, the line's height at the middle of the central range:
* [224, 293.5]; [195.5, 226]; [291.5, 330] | 0.298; 2.68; 2.53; 2.61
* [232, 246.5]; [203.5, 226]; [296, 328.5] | 0.472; 2.67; 2.62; 2.65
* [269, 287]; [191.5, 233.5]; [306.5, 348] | 0.400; 2.6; 2.75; 2.69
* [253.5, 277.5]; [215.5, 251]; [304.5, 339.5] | -0.100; 2.02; 2.74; 2.29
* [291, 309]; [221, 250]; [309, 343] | 0.125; 1.92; 2.76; 2.52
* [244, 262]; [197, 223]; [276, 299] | 0.028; 2.7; 1.65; 2.11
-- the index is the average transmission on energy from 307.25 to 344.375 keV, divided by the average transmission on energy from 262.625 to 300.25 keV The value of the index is 1.40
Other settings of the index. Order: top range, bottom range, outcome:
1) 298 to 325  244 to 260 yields 1.35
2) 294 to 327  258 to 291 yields 1.23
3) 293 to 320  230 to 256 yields 1.43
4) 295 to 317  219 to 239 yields 1.18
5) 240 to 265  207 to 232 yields 0.81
